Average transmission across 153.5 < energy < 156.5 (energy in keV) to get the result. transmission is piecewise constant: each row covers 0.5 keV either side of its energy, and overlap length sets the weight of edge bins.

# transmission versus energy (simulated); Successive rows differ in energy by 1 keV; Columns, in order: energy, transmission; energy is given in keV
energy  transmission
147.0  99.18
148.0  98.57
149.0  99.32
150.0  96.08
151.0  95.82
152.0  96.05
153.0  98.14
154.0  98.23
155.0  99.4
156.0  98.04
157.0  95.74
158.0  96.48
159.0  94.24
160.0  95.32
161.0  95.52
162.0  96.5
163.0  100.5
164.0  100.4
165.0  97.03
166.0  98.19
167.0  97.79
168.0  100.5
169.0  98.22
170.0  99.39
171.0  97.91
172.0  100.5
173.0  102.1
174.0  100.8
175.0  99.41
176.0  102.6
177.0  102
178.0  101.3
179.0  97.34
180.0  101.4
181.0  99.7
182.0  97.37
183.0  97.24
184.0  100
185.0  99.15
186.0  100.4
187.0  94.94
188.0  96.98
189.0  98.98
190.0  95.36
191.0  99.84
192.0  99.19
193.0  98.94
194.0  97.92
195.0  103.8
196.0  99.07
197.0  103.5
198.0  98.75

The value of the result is 98.6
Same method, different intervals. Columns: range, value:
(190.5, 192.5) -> 99.5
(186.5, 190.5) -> 96.6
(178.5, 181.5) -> 99.5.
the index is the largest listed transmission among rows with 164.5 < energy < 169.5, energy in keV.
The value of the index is 100.5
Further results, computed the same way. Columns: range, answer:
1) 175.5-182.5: 102.6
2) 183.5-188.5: 100.4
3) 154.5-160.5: 99.4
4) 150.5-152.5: 96.05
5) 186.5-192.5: 99.84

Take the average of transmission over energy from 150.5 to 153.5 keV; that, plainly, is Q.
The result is 96.7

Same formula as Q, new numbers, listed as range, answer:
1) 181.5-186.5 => 98.8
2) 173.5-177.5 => 101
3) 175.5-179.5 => 101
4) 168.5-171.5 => 98.5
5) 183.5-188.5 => 98.3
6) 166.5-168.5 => 99.1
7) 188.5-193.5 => 98.5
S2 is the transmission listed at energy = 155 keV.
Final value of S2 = 99.4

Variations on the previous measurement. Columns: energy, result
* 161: 95.52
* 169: 98.22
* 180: 101.4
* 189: 98.98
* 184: 100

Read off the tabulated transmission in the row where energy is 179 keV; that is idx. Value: 97.34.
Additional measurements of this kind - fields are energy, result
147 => 99.18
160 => 95.32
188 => 96.98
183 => 97.24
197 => 103.5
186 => 100.4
